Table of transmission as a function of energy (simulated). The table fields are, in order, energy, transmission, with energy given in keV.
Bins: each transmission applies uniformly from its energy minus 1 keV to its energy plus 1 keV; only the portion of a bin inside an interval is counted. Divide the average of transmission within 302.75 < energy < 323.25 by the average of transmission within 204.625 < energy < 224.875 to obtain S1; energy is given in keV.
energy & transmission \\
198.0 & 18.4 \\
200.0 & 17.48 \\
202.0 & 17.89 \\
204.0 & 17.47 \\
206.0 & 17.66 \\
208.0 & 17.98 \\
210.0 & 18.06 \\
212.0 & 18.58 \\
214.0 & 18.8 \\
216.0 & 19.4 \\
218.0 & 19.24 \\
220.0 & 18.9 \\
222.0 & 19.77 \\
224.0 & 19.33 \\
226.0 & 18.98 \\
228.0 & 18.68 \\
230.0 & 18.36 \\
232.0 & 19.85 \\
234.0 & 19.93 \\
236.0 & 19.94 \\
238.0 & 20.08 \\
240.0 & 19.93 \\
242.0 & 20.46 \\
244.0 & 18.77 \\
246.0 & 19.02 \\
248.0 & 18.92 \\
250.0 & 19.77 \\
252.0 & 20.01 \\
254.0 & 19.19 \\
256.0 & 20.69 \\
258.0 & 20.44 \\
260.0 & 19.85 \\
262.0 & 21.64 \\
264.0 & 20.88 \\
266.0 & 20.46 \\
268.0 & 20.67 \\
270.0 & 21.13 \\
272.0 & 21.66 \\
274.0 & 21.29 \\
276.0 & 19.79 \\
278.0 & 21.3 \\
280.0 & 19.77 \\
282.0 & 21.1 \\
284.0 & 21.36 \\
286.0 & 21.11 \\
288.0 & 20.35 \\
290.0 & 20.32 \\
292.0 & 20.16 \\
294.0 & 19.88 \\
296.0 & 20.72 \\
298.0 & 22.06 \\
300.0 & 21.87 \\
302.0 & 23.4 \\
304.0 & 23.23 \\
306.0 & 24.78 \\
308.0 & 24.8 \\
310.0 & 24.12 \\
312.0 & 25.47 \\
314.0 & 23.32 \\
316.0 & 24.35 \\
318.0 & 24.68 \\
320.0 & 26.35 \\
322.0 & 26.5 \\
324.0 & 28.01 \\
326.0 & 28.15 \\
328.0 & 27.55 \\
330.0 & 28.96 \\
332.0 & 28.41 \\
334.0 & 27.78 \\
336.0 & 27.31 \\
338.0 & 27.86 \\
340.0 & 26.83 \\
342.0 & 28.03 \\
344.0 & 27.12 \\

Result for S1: 1.3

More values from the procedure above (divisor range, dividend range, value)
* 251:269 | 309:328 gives 1.26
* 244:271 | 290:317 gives 1.13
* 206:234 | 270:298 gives 1.10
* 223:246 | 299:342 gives 1.33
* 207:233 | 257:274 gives 1.10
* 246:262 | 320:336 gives 1.40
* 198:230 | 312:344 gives 1.45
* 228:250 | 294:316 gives 1.19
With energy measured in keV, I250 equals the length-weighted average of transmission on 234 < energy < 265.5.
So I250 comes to 20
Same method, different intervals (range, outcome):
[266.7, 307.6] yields 21.3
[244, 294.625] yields 20.4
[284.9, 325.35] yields 23.3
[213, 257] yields 19.5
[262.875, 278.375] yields 20.9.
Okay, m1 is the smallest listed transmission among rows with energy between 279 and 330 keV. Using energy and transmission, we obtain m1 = 19.77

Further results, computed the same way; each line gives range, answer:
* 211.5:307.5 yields 18.36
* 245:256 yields 18.92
